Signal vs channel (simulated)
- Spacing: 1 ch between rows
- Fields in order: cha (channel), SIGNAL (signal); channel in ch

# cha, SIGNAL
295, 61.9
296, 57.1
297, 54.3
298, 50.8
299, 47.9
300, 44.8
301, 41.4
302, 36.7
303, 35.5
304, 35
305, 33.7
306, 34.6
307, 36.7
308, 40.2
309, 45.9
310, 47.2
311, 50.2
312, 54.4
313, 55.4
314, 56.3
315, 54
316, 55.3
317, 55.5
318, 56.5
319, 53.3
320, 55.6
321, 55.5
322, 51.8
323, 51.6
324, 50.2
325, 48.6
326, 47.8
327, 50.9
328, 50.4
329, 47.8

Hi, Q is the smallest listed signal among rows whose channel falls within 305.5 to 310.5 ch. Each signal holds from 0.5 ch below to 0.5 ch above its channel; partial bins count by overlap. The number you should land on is 34.6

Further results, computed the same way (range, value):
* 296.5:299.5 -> 47.9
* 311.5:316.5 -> 54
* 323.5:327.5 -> 47.8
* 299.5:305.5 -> 33.7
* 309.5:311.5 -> 47.2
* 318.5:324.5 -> 50.2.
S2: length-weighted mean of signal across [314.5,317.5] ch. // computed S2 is 54.9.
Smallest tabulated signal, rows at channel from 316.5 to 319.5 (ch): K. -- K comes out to 53.3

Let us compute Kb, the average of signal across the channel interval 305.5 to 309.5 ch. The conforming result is 39.4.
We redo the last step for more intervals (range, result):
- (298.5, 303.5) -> 41.3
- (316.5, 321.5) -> 55.3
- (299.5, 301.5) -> 43.1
